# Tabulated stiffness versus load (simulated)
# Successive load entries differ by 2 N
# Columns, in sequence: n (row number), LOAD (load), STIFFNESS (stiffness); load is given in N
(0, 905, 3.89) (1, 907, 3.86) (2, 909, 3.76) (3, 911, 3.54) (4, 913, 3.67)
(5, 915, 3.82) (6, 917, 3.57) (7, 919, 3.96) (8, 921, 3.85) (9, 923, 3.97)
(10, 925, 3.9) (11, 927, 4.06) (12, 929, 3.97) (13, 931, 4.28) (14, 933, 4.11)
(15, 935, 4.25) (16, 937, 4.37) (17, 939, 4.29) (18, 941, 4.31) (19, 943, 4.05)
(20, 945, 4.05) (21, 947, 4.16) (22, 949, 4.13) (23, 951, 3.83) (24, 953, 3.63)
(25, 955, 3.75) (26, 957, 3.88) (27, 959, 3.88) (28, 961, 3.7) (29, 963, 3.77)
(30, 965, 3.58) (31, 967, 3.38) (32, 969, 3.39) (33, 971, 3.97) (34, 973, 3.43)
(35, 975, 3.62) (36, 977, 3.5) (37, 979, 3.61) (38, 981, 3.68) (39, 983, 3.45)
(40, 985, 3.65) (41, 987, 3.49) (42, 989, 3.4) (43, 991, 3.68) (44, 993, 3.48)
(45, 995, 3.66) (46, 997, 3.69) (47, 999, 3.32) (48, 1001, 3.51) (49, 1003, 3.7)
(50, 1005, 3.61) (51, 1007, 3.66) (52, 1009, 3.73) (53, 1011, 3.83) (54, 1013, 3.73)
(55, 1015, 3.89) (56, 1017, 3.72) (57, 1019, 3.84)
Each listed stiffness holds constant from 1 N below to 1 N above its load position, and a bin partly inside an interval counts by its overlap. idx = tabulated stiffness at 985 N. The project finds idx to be 3.65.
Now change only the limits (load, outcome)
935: 4.25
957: 3.88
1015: 3.89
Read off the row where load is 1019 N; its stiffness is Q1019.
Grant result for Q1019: 3.84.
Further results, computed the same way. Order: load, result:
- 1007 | 3.66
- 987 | 3.49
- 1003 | 3.7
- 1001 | 3.51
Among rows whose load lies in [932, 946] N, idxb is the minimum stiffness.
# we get 4.05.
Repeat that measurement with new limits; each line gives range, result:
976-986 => 3.45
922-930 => 3.9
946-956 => 3.63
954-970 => 3.38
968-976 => 3.39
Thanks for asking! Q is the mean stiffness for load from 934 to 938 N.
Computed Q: 4.31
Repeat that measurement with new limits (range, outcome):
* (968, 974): 3.6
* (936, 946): 4.21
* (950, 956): 3.74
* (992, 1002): 3.53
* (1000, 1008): 3.62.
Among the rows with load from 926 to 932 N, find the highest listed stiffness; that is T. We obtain 4.28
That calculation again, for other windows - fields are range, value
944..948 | 4.16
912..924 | 3.97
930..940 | 4.37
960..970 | 3.77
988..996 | 3.68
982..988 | 3.65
